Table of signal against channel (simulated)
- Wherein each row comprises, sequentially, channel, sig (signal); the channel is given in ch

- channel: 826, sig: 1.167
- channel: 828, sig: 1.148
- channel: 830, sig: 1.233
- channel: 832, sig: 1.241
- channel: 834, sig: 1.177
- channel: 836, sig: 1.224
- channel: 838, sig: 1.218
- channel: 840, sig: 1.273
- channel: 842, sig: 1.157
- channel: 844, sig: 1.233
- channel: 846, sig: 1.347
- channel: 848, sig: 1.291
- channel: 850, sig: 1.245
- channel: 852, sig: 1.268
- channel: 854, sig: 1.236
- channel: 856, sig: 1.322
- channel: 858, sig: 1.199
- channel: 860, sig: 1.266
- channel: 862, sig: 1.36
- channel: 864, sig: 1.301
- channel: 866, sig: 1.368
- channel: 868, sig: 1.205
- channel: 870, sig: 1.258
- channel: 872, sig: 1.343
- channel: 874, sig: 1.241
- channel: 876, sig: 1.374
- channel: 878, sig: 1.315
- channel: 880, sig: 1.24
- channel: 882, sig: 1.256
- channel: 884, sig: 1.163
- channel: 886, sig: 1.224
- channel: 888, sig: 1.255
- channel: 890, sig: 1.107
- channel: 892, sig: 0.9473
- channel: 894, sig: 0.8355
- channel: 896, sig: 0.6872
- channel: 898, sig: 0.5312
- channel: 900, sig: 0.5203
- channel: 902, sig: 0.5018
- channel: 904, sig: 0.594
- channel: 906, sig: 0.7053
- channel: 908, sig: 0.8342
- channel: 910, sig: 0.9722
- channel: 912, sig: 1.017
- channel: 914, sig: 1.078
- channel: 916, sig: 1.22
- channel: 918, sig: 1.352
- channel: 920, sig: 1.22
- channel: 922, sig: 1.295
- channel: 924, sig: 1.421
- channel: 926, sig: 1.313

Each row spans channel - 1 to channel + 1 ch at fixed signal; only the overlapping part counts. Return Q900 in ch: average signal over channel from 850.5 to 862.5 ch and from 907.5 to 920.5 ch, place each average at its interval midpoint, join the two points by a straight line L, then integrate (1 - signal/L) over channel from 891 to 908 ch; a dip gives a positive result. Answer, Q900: 7.0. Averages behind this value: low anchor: 1.27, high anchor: 1.1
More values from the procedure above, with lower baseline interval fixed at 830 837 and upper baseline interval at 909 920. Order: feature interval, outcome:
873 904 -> 4.4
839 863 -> -1.3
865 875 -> -0.9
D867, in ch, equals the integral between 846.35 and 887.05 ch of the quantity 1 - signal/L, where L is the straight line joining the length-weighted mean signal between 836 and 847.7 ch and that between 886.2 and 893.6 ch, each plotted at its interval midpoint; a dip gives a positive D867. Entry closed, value -3.8 ch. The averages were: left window 1.25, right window 1.09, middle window 1.27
